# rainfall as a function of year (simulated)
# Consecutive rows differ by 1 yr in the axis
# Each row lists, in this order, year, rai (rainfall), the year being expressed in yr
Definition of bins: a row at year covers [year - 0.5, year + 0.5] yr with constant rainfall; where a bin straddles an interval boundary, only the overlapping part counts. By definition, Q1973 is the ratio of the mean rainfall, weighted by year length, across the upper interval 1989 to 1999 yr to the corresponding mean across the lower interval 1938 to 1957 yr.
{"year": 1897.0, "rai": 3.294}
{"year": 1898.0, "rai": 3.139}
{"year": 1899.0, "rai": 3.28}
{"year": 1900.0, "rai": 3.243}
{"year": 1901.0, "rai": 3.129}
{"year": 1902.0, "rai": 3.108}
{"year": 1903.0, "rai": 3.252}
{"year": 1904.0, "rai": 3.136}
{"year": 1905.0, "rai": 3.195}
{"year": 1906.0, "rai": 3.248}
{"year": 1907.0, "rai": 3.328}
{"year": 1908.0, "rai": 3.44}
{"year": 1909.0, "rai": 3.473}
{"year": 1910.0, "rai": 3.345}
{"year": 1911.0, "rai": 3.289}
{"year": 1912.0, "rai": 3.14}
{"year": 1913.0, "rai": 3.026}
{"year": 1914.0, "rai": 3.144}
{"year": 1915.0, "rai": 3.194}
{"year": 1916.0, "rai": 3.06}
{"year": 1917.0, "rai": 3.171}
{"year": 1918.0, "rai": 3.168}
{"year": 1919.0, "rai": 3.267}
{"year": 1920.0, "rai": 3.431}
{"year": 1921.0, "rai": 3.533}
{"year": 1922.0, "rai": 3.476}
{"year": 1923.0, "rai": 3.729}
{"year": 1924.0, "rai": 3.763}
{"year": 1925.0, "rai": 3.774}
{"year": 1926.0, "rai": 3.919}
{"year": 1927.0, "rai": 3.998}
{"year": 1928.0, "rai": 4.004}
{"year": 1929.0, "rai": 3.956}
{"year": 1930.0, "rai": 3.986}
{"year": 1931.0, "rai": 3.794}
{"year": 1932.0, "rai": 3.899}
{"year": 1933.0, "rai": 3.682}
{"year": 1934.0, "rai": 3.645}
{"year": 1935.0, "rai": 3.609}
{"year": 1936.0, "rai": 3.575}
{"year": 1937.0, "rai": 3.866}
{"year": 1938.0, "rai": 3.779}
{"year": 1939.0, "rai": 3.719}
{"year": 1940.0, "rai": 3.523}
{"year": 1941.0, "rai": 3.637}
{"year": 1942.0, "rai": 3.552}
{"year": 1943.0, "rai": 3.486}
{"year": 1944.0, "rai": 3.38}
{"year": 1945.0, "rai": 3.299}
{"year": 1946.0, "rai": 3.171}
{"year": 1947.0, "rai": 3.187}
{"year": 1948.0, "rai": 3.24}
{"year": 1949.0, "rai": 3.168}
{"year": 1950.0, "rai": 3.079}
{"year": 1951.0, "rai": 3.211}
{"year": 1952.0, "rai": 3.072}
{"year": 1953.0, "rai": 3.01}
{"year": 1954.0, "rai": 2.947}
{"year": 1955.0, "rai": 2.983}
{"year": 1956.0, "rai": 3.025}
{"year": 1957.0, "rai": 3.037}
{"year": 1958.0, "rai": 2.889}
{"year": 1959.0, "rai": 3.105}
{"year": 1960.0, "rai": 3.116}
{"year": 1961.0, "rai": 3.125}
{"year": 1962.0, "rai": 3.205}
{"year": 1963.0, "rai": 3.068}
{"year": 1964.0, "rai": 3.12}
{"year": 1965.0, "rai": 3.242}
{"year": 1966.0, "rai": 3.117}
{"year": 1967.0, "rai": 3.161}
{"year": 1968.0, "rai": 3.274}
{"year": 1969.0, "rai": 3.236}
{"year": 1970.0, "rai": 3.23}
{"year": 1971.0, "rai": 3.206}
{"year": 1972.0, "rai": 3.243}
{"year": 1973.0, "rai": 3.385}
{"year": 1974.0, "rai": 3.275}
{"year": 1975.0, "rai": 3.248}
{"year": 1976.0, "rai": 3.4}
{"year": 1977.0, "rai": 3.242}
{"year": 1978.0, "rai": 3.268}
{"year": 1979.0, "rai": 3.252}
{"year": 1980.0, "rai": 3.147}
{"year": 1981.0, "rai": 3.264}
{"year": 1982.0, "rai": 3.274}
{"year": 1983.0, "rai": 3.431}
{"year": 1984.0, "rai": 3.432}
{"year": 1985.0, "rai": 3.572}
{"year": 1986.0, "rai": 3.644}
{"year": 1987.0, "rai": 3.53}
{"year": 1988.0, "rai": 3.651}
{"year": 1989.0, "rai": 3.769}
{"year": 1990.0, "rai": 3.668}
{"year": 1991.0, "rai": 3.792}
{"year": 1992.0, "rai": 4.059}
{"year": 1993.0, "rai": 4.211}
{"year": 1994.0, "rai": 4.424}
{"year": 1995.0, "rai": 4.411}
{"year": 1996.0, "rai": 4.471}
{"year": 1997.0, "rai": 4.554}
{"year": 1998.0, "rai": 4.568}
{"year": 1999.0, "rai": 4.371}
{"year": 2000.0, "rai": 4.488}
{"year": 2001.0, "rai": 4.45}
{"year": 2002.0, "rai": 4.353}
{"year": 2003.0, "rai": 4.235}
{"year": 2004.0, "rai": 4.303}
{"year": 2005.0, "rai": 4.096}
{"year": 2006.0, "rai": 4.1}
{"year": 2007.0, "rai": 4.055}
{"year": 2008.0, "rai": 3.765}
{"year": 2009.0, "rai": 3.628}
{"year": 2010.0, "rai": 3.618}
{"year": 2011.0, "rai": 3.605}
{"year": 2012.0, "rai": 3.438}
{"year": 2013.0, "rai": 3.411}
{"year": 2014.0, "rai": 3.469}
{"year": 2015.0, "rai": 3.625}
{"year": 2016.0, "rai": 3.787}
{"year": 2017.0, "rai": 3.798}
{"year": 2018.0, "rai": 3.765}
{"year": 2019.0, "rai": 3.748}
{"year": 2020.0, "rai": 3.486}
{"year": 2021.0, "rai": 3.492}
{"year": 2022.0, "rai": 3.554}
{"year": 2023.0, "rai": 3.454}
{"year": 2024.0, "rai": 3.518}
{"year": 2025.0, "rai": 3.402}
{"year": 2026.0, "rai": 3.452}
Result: 1.29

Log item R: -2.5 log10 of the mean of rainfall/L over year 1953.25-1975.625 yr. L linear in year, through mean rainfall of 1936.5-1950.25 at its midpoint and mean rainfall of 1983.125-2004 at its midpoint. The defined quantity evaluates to 0.18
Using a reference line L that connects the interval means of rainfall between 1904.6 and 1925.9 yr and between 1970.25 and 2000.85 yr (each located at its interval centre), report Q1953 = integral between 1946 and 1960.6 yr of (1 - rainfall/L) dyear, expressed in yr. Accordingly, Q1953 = 1.9 yr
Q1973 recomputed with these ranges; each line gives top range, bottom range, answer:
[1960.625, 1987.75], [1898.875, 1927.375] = 0.98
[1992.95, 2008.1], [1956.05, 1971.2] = 1.38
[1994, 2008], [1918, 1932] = 1.16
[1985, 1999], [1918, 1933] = 1.09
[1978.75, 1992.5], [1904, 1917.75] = 1.10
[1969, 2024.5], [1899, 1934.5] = 1.08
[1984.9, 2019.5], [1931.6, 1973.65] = 1.20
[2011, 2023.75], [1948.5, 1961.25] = 1.17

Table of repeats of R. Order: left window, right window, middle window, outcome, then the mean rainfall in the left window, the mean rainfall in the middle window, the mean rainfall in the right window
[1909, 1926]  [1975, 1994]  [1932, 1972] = 0.055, 3.37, 3.29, 3.55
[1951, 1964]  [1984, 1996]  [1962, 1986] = 0.066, 3.06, 3.27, 3.89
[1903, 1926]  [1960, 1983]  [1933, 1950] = -0.062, 3.34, 3.48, 3.23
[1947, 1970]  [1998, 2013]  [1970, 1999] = -0.008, 3.11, 3.66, 4.03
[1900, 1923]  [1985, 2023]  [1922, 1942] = -0.110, 3.26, 3.77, 3.92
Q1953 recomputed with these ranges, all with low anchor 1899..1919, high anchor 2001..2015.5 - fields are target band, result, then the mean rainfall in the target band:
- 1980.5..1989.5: 0.5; 3.51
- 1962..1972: 1.1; 3.19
